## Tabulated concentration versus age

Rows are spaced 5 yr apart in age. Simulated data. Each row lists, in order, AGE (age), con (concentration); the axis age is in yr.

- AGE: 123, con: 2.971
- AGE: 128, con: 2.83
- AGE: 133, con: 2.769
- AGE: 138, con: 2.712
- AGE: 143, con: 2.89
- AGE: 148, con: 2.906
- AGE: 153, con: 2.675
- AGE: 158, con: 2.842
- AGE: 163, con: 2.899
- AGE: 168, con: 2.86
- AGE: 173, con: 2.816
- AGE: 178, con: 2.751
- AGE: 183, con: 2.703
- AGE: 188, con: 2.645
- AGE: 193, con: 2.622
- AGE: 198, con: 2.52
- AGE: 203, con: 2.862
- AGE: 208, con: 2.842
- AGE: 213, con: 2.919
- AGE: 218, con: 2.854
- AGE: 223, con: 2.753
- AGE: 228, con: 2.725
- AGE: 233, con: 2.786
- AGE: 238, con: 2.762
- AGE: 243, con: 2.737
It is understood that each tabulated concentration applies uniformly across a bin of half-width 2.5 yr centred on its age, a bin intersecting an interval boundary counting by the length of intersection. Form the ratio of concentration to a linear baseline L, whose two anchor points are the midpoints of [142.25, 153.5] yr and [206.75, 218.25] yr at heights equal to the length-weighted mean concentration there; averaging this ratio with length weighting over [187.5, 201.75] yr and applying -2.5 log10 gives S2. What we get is 0.10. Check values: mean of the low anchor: 2.84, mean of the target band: 2.61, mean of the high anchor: 2.88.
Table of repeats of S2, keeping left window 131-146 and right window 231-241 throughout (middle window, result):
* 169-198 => 0.03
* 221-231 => 0.01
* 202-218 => -0.04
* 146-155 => 0.00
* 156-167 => -0.03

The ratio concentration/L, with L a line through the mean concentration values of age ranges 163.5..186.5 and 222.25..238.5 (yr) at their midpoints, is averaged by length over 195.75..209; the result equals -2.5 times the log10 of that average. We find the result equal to 0.01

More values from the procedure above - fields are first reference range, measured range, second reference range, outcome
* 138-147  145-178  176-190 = -0.02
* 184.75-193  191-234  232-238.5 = -0.02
